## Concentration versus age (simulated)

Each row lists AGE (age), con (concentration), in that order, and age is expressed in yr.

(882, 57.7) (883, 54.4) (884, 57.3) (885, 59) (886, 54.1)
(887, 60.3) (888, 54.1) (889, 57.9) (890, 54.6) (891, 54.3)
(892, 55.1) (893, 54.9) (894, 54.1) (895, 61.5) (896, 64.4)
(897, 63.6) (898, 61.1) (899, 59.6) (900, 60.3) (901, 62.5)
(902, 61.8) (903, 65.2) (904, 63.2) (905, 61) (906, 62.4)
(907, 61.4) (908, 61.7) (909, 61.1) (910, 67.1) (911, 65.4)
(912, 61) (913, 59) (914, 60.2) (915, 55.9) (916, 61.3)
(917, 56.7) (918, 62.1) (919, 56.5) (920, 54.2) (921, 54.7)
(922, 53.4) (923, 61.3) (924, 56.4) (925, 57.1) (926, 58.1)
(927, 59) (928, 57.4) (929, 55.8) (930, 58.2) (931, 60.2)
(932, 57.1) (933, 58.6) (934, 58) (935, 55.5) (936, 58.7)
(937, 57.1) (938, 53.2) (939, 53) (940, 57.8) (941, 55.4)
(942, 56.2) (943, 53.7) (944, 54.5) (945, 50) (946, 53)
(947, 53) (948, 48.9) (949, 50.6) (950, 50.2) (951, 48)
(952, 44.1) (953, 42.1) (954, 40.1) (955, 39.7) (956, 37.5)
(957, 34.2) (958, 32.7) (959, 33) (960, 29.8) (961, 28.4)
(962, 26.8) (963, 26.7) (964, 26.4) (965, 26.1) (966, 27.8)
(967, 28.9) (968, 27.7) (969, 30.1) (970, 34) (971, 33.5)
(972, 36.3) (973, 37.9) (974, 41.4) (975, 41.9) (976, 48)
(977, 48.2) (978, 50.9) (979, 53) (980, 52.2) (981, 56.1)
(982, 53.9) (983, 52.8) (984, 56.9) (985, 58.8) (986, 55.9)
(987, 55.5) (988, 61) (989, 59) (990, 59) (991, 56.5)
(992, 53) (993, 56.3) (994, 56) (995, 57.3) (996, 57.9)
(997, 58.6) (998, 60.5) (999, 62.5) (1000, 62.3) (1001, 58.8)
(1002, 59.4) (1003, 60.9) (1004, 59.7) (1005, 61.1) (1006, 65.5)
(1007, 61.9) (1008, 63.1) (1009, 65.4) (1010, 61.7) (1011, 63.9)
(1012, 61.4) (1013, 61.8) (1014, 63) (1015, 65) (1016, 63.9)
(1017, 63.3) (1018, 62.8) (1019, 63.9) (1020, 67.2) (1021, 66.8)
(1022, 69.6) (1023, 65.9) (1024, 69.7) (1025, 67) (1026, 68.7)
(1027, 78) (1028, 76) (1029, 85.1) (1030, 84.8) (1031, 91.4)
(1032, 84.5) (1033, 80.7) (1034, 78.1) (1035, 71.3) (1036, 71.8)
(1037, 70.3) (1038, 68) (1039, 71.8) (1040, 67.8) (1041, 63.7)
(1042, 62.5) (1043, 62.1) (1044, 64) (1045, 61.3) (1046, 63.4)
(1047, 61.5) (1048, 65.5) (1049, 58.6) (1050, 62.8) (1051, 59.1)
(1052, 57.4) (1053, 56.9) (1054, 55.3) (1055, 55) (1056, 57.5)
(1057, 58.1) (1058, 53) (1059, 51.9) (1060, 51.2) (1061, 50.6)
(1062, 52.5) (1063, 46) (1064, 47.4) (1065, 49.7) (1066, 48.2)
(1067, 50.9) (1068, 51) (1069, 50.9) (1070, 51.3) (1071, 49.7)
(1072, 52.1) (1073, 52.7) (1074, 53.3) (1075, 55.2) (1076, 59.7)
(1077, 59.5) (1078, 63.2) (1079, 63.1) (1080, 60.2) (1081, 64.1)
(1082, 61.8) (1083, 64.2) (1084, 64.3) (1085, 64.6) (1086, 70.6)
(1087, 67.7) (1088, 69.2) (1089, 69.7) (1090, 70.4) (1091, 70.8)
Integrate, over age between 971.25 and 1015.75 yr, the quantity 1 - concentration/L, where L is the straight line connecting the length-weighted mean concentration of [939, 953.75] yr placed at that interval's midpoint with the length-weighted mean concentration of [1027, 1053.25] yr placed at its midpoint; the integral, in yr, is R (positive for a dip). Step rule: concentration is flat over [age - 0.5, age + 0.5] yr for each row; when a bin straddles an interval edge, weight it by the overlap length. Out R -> 2.94 yr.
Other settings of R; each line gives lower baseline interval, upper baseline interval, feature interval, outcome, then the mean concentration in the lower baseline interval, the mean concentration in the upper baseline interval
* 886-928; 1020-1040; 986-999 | 2.25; 59.3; 74.3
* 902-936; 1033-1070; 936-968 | 9.03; 59.3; 59.3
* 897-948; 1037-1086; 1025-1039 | -4.55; 58.3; 58.1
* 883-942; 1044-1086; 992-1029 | -4.06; 58.6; 56.7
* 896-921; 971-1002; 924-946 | 0.82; 61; 53.7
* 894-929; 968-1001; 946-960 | 3.23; 60.1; 51.5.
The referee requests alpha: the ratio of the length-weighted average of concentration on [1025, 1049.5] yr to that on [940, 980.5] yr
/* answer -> 1.74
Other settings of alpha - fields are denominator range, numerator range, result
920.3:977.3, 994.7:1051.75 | 1.45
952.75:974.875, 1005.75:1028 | 2.00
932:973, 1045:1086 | 1.32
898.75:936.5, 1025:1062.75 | 1.10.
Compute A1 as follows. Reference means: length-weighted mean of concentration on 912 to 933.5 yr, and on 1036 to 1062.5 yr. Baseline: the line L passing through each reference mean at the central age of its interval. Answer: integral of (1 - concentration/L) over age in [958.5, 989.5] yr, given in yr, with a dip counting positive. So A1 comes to 8.94 yr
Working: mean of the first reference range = 57.8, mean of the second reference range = 60.3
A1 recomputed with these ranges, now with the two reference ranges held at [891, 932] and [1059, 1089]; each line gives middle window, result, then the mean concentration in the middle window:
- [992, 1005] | -0.20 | 59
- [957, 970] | 6.55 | 29.1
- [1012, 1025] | -1.66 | 65.2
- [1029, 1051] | -4.78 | 69.9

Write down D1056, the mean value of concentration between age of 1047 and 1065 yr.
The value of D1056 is 55.2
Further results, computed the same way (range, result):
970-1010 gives 54.9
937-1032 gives 53.6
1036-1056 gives 62.6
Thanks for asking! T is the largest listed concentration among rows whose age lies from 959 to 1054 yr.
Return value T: 91.4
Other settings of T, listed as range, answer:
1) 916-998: 62.1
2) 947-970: 53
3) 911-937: 65.4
